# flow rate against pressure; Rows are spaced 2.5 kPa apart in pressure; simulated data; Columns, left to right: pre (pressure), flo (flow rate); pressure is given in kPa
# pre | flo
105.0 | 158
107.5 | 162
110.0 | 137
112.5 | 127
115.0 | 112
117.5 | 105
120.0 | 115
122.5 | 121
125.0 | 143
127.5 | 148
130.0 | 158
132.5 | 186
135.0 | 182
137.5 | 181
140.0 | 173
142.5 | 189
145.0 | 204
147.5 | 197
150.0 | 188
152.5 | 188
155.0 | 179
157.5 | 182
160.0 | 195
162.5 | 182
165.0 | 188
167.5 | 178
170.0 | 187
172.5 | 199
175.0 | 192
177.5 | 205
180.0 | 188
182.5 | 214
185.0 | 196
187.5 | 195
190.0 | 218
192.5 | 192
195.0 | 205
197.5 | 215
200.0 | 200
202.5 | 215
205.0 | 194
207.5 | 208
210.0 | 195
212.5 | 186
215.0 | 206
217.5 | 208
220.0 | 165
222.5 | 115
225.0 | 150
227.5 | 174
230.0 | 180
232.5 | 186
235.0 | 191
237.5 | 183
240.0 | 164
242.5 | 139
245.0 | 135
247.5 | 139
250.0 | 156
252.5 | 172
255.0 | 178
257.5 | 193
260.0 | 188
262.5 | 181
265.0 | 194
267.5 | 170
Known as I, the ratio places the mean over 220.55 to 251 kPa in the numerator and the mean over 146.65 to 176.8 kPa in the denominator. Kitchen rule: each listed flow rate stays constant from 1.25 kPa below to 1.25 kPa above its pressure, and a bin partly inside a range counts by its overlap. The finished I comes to 0.85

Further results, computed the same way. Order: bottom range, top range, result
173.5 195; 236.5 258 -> 0.80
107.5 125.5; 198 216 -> 1.61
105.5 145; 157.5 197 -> 1.29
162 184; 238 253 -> 0.78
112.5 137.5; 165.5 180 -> 1.35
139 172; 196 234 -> 1.00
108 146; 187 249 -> 1.20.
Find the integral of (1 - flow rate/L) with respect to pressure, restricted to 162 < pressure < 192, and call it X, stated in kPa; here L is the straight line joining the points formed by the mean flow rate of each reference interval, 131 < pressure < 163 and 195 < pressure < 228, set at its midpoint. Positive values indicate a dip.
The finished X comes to -1.3 kPa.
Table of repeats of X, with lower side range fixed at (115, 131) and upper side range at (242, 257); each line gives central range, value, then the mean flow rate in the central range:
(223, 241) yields -2.46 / 173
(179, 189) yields -3.98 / 199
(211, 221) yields -2.89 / 192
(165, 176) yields -3.88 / 189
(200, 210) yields -3.88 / 204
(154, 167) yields -4.48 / 185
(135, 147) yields -4.80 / 187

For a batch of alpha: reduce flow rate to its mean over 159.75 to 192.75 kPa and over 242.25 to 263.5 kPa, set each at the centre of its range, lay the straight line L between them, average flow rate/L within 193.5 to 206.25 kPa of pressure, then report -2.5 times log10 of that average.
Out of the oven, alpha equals -0.11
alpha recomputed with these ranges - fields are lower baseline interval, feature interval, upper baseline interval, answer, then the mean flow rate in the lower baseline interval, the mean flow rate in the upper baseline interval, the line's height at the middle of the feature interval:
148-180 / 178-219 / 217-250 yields -0.15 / 189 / 162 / 176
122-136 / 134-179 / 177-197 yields -0.06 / 158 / 202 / 179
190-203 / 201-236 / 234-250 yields -0.01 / 206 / 158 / 183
